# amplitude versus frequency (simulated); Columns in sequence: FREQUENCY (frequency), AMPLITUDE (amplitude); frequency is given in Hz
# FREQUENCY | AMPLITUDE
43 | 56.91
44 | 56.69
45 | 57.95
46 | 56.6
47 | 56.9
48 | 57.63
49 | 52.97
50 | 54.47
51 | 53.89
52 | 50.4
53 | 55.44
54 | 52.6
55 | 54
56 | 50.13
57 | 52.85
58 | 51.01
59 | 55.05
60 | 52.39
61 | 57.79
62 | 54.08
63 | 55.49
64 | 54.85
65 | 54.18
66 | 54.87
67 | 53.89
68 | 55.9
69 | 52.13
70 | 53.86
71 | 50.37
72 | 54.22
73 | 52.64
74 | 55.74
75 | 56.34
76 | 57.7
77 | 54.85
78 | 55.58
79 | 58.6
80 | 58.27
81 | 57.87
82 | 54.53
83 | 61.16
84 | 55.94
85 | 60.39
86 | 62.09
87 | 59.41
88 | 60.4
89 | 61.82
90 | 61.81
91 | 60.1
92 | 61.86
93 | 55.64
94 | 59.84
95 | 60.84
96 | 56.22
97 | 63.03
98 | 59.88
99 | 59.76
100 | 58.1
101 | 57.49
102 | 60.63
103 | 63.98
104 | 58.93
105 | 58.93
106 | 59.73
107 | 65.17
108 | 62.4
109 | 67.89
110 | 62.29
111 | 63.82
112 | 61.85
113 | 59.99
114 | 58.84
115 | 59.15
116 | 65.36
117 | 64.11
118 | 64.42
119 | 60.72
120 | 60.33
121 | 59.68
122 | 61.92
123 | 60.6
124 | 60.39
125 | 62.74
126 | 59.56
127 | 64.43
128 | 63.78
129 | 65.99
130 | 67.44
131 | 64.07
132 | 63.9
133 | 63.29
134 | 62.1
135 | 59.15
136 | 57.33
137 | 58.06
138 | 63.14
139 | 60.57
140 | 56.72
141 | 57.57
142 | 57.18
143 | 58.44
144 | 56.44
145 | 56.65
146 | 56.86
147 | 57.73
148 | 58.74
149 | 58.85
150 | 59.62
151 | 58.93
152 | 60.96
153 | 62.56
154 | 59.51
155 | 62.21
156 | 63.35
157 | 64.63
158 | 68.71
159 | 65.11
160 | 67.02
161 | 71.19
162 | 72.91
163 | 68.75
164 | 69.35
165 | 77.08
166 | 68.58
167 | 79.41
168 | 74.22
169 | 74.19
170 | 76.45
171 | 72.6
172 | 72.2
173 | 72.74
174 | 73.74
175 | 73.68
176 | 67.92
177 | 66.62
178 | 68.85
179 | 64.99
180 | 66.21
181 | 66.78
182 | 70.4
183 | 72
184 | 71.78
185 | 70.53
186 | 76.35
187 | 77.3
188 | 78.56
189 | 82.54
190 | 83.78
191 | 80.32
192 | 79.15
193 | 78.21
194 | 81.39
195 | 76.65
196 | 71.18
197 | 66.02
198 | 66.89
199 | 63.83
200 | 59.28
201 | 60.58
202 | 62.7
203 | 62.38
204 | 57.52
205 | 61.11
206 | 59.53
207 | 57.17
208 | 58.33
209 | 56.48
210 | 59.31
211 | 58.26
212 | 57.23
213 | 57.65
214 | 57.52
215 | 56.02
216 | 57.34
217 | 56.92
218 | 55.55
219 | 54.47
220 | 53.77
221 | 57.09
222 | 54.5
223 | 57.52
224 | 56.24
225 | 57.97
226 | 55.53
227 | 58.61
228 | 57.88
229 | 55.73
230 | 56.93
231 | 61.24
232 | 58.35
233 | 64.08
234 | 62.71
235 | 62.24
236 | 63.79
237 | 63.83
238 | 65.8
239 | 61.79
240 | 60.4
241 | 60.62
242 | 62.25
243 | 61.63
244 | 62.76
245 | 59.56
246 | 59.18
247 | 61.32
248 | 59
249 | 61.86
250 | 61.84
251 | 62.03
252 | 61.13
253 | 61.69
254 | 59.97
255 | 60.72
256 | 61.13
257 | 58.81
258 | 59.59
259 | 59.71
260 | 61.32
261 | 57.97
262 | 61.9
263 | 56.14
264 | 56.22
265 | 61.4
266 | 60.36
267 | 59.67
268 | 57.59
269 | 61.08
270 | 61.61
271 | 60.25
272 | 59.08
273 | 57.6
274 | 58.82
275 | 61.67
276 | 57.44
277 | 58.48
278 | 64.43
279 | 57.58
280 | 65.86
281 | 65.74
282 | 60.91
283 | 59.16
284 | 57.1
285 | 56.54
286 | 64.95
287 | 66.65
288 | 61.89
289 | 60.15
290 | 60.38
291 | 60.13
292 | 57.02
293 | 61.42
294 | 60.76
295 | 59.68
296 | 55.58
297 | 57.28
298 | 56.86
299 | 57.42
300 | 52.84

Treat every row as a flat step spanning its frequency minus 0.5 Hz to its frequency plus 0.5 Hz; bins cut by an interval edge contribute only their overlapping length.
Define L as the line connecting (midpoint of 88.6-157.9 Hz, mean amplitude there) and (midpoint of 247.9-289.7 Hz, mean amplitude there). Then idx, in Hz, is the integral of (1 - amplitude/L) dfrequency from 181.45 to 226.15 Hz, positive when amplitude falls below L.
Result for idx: -2.9 Hz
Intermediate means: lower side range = 60.9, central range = 64.6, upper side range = 60.4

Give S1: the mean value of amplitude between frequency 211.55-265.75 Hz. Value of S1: 59.4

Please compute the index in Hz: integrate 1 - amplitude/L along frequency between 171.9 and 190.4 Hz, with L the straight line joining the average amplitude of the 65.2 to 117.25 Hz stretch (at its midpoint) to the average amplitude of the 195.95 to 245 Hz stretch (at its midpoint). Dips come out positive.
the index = -4.1 Hz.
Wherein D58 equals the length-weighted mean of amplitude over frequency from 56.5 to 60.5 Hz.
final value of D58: 52.8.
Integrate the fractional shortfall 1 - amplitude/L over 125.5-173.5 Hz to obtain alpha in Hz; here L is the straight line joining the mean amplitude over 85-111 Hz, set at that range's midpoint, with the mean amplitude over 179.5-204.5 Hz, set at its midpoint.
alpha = 1.60 Hz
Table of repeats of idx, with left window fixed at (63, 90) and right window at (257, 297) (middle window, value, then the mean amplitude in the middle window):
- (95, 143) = -3.4 Hz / 61.3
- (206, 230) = 0.9 Hz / 56.9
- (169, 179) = -2.3 Hz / 71.4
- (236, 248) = -0.5 Hz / 61.7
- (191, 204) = -2.3 Hz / 69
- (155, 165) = -1.7 Hz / 68.1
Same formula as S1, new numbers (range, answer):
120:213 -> 65.8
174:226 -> 65.2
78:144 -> 60.7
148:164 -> 64.3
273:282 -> 61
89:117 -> 60.9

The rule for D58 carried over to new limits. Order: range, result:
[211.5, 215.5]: 57.1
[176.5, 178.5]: 67.7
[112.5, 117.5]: 61.5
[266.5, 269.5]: 59.4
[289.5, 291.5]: 60.3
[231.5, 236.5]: 62.2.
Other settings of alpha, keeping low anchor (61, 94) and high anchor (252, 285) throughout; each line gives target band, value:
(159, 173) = -3.4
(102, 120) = -1.5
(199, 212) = -0.1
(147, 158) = -0.6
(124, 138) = -1.1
